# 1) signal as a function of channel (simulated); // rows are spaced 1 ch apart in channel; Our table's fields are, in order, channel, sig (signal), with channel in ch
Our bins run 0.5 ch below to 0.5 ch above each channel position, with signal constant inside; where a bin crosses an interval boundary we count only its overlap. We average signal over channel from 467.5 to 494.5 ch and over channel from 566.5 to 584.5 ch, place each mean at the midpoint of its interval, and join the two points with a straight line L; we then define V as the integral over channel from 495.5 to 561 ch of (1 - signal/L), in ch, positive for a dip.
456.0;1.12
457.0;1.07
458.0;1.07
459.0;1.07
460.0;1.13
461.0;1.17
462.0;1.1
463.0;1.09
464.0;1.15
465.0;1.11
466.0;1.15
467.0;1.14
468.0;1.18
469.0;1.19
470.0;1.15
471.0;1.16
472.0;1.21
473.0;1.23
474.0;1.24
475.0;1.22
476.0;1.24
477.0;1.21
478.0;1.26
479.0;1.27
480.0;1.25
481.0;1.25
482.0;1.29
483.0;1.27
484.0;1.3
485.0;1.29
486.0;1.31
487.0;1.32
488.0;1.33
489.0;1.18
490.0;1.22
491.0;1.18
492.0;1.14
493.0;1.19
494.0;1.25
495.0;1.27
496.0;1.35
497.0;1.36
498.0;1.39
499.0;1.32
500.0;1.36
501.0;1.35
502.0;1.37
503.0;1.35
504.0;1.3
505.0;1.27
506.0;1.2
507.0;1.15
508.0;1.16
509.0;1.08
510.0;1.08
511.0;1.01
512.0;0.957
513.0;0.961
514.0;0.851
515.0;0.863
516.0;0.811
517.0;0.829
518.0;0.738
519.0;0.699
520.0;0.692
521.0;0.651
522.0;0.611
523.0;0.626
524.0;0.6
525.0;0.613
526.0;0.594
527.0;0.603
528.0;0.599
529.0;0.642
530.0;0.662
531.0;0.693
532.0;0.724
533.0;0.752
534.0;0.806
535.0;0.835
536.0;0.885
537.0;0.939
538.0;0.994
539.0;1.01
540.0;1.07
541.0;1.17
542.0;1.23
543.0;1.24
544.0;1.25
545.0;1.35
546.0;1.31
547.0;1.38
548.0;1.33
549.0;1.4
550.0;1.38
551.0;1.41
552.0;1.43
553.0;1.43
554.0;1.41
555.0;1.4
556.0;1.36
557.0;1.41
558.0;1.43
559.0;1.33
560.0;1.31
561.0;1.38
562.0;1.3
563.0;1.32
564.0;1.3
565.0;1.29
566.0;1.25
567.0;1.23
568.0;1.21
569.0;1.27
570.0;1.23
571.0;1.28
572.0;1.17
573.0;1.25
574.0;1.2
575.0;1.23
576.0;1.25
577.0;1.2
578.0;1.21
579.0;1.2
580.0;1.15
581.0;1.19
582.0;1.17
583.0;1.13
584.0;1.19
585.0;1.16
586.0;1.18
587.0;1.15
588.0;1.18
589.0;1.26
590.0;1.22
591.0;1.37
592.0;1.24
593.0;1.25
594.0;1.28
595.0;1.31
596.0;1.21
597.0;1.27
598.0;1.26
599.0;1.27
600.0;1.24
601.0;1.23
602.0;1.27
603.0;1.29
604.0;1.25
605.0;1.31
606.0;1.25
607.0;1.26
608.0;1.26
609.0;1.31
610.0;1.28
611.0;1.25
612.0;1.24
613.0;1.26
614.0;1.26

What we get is 8.1 ch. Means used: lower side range 1.23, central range 1.07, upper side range 1.21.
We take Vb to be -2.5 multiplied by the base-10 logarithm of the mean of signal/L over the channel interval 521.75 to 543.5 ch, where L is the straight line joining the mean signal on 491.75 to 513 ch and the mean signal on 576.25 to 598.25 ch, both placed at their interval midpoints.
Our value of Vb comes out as 0.44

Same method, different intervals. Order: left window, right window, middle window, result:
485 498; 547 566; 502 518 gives 0.217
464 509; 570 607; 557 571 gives -0.056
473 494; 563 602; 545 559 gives -0.126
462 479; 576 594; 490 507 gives -0.084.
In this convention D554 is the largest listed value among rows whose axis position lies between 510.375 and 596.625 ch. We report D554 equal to 1.43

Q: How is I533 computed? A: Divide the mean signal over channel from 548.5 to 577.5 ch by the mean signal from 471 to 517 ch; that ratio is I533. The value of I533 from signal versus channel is 1.1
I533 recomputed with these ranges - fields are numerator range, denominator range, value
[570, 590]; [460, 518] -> 1.01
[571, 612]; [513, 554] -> 1.30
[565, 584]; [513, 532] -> 1.74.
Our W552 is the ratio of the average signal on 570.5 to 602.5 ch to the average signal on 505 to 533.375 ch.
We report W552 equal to 1.51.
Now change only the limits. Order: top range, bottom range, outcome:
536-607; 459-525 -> 1.11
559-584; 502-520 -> 1.22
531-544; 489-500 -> 0.77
